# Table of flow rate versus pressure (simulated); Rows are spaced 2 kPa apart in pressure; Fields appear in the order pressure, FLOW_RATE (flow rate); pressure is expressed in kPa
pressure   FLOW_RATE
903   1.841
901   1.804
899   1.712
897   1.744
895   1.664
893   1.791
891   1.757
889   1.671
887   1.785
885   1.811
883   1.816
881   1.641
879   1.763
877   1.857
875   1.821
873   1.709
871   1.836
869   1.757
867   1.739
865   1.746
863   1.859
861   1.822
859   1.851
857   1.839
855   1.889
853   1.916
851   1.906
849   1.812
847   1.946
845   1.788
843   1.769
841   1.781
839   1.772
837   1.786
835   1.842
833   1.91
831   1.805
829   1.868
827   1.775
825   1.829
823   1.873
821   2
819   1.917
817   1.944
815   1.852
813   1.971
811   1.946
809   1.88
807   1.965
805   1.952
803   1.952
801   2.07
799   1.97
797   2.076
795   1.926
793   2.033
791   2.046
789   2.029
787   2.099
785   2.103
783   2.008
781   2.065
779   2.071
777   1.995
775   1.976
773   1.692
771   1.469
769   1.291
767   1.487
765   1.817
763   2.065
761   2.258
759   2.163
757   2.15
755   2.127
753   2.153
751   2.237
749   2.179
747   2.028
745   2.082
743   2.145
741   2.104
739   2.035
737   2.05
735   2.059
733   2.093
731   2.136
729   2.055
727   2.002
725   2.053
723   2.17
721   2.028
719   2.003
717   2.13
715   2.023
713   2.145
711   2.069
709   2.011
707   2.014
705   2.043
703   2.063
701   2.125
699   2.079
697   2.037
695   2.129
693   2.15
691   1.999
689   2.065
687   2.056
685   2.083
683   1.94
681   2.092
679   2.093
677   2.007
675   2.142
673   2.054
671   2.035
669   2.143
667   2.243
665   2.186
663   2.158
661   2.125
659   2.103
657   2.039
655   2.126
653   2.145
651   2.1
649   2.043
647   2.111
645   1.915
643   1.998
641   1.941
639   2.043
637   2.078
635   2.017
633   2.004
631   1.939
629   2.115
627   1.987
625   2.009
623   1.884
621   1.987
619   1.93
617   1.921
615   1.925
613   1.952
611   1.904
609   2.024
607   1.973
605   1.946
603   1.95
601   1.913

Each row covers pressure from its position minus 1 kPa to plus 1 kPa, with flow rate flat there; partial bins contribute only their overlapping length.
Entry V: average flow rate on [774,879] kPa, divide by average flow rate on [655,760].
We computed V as 0.91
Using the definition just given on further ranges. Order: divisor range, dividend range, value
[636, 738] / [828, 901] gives 0.87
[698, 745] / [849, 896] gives 0.87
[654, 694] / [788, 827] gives 0.93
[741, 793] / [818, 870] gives 0.92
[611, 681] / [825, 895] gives 0.88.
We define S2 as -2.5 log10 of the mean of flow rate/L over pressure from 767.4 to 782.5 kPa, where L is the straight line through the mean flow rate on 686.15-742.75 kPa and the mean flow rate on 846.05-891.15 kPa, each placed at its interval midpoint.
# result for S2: 0.102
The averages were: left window 2.07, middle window 1.79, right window 1.81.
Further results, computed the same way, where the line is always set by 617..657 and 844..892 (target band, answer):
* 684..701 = -0.060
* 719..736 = -0.074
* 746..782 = -0.031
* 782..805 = -0.084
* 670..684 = -0.038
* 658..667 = -0.084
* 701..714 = -0.059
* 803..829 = -0.032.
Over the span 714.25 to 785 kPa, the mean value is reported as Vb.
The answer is 2.01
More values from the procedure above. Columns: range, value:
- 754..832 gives 1.94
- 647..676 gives 2.12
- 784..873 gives 1.89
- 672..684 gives 2.05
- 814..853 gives 1.85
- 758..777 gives 1.81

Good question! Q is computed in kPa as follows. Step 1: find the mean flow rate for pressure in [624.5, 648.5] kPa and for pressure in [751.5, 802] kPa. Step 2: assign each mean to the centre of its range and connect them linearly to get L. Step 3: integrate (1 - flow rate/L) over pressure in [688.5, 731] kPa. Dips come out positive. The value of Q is -1.7 kPa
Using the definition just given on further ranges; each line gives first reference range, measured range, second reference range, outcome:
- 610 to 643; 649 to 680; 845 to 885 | -2.5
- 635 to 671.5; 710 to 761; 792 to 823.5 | -2.1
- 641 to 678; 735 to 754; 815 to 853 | -1.3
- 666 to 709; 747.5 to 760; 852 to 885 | -1.2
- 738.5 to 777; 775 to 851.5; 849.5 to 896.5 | -1.8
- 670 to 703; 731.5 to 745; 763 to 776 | -2.0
